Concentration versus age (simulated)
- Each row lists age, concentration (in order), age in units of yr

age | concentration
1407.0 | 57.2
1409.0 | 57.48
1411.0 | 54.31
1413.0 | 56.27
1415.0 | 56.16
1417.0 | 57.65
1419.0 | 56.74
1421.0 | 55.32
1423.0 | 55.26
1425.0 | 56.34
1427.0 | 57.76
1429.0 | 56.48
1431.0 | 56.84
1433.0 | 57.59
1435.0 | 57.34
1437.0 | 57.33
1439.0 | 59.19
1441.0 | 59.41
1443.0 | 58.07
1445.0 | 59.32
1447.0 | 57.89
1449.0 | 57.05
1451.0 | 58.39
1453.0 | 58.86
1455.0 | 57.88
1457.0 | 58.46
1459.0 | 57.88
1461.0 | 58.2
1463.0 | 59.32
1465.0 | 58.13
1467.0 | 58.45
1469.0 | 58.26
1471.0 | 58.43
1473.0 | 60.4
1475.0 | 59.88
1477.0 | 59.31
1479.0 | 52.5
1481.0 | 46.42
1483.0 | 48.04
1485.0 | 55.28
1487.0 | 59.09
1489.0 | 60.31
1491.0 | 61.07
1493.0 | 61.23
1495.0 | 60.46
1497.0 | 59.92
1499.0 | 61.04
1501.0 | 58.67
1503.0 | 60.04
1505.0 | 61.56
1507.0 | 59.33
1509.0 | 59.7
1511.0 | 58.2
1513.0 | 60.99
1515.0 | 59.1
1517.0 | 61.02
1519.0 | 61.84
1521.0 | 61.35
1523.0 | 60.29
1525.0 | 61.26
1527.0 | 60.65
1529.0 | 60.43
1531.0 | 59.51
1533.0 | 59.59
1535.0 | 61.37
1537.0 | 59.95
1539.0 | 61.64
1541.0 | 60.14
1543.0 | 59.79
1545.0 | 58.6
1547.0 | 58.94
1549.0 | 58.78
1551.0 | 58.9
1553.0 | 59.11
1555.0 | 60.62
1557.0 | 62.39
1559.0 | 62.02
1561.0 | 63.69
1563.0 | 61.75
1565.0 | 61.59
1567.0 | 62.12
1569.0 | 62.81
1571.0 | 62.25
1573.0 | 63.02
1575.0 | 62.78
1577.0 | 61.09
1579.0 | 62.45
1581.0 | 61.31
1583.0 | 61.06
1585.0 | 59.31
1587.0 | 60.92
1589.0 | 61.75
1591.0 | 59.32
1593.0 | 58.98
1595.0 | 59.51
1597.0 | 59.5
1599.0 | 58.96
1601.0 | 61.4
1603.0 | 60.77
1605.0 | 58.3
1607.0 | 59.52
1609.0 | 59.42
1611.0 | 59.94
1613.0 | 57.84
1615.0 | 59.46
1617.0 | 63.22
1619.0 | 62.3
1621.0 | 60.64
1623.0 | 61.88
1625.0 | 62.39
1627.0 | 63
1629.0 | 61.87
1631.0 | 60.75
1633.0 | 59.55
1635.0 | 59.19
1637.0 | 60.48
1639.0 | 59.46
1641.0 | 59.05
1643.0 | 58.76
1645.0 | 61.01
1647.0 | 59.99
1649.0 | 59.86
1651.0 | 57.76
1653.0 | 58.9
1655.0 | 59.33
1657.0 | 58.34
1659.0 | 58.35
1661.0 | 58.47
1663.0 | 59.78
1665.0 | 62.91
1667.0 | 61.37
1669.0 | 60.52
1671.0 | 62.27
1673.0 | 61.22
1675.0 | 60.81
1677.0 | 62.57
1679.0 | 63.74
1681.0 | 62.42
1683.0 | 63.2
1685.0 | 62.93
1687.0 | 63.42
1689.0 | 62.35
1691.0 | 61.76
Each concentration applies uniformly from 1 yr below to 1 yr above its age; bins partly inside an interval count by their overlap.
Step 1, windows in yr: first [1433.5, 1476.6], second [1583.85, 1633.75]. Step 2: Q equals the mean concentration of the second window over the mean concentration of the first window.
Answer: 1.03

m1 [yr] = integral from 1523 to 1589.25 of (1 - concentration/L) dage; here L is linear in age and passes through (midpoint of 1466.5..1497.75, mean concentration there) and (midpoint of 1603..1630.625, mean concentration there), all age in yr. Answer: -1.9 yr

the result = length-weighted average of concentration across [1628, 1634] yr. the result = 60.7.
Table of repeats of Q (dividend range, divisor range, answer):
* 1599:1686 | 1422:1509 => 1.04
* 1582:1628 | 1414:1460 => 1.05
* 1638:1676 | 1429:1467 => 1.03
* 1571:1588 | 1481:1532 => 1.04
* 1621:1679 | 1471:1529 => 1.03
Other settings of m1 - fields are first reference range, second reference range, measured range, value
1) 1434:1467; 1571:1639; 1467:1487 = 1.01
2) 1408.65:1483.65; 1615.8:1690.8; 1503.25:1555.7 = -1.30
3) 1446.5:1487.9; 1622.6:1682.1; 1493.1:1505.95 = -0.60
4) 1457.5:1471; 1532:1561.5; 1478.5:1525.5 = 0.43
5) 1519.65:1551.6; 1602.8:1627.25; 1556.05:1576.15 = -0.71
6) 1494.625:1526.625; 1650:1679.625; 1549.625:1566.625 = -0.26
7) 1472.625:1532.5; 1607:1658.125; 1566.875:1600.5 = -0.72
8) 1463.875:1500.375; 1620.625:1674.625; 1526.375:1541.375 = -0.49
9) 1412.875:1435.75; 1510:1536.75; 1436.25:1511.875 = 0.38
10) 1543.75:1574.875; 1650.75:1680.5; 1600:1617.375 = 0.28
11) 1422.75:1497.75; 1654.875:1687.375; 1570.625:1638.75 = -0.60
